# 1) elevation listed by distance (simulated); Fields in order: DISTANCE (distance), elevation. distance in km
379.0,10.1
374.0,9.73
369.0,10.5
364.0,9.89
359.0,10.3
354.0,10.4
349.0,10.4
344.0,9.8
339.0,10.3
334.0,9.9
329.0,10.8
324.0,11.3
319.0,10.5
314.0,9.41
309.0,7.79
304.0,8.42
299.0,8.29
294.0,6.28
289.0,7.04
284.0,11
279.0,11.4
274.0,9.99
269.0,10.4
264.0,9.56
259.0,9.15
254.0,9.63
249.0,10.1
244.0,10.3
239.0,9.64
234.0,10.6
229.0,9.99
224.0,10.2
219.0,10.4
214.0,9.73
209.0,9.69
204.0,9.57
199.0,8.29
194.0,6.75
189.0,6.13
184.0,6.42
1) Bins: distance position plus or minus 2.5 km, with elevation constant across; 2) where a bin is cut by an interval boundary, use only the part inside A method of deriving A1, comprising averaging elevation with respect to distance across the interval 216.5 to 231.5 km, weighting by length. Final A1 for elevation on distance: 10.2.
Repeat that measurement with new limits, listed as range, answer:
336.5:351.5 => 10.2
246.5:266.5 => 9.61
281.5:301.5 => 8.15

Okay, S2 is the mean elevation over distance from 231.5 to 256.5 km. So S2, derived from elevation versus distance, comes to 10.1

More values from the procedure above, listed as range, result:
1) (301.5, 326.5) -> 9.48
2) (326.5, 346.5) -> 10.2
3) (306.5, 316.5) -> 8.6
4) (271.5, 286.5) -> 10.8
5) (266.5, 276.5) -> 10.2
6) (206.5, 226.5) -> 10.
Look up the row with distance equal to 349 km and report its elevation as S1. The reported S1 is 10.4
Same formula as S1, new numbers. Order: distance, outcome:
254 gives 9.63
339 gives 10.3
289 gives 7.04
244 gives 10.3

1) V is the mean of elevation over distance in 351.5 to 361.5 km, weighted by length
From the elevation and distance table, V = 10.3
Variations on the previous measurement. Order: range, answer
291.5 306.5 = 7.66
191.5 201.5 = 7.52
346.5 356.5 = 10.4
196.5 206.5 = 8.93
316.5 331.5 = 10.9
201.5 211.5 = 9.63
